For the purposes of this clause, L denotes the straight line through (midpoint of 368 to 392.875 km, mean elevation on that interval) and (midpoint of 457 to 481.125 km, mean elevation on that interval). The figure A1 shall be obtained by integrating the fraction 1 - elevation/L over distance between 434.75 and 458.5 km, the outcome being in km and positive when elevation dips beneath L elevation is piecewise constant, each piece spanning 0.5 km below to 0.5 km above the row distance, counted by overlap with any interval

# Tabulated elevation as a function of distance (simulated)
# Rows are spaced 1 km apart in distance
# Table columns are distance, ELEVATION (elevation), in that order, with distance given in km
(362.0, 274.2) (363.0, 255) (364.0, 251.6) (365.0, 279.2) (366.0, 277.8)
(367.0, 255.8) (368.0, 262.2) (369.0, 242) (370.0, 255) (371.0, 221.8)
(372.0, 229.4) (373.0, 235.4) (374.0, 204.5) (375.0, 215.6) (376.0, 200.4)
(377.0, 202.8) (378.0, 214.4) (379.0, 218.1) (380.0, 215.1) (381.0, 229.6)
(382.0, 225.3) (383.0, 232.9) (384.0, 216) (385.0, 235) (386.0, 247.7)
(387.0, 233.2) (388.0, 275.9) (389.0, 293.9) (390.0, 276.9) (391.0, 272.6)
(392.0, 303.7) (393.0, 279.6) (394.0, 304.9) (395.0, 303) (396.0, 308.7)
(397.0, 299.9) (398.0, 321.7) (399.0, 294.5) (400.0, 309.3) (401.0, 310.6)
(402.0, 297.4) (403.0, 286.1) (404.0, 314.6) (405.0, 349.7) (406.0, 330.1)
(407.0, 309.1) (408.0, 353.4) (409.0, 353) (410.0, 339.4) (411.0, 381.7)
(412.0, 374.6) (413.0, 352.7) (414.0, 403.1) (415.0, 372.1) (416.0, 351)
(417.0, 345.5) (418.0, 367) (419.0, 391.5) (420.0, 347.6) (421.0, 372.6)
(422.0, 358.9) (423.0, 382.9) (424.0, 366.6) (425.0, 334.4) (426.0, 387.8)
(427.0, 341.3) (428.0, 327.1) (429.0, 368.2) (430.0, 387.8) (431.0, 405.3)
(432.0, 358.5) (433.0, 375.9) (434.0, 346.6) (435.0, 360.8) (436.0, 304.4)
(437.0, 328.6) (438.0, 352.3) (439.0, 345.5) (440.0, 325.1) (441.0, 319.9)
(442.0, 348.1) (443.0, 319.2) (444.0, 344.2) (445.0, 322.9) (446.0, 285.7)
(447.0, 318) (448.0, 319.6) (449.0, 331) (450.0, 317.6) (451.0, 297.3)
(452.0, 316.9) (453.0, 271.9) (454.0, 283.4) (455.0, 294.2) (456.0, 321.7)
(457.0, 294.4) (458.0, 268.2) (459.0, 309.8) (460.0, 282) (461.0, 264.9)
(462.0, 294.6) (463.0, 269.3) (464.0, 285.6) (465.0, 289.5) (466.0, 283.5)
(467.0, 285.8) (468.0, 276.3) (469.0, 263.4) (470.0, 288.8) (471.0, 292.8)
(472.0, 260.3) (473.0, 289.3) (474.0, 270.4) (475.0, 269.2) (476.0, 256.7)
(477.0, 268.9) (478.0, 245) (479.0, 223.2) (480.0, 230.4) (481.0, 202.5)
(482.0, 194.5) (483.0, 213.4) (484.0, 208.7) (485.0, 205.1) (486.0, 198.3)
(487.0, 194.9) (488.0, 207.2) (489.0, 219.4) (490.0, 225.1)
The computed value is -4.80 km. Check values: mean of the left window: 239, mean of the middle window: 316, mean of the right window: 271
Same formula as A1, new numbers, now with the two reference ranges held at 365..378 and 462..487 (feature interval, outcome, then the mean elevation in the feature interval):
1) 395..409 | -4.4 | 315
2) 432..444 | -4.6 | 340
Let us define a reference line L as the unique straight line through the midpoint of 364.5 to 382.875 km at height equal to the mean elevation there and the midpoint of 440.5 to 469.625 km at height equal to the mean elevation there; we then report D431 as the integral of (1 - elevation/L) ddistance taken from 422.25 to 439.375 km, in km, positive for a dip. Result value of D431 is -4.8 km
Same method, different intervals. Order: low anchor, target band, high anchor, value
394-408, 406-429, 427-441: -1.9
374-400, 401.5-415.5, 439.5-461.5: -3.6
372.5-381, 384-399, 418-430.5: -1.1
